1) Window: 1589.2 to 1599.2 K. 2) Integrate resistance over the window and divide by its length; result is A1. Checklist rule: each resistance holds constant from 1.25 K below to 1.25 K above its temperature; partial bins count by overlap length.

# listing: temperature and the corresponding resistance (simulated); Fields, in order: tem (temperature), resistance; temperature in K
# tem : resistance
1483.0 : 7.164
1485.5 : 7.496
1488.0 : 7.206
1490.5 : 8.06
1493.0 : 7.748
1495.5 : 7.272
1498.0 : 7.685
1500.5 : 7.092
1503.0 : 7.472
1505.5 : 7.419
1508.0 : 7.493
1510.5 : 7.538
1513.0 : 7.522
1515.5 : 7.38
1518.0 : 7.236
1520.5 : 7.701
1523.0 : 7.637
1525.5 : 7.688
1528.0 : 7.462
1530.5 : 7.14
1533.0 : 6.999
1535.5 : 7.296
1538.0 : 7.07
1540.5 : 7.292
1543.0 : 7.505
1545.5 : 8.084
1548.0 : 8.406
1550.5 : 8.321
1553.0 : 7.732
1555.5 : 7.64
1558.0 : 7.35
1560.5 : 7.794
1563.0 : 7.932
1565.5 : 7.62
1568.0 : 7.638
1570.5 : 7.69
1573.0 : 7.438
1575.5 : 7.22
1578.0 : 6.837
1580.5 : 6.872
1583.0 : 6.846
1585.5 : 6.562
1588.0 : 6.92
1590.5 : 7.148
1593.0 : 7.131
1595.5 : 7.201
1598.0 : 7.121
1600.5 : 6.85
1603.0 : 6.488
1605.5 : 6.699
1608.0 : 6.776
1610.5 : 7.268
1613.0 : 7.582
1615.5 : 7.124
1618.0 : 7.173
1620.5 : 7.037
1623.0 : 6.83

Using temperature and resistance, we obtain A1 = 7.15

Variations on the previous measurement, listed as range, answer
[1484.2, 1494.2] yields 7.62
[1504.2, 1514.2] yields 7.49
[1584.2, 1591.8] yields 6.88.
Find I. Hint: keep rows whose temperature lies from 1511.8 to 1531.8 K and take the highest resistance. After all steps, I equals 7.701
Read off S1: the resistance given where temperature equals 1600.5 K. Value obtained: 6.85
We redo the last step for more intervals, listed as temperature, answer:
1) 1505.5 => 7.419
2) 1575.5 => 7.22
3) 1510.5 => 7.538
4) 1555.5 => 7.64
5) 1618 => 7.173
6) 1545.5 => 8.084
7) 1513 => 7.522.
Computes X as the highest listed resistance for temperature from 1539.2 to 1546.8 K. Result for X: 8.084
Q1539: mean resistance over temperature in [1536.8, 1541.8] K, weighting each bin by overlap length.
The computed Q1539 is 7.19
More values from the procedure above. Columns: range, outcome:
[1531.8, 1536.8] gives 7.15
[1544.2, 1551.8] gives 8.26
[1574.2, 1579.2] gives 7.03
